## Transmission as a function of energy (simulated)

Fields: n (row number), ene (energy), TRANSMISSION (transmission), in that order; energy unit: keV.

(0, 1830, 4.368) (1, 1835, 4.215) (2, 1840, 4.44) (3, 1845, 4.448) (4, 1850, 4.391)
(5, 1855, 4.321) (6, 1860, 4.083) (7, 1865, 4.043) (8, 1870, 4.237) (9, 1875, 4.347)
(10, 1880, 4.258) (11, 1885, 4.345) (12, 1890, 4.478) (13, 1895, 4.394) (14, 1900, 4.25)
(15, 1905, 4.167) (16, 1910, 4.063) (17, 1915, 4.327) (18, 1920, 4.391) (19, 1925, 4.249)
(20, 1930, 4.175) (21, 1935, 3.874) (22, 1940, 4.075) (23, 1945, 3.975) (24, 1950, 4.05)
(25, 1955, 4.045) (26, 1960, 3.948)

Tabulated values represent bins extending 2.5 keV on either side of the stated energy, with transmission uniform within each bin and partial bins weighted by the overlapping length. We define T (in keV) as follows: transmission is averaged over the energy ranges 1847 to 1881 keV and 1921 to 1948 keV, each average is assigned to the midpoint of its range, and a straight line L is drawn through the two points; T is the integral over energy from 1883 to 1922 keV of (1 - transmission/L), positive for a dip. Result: -1.3 keV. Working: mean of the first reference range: 4.24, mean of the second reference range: 4.09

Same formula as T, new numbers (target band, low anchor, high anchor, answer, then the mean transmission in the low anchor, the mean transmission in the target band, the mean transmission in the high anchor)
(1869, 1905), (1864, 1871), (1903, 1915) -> -1.5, 4.14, 4.32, 4.16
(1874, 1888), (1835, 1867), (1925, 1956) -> -0.4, 4.29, 4.32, 4.05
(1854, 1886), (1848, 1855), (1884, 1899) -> 1.1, 4.37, 4.22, 4.4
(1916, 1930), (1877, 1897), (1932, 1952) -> -0.6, 4.37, 4.29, 4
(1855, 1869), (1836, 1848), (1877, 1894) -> 0.8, 4.41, 4.13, 4.36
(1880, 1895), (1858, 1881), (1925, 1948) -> -0.8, 4.19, 4.38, 4.05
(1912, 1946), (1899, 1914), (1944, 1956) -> -0.5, 4.17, 4.16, 4.03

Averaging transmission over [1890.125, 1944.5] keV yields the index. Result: 4.2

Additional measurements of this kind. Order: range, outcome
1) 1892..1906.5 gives 4.28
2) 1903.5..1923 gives 4.24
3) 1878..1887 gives 4.3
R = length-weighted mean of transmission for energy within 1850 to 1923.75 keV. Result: 4.27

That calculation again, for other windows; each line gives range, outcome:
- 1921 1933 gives 4.22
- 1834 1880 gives 4.28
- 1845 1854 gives 4.4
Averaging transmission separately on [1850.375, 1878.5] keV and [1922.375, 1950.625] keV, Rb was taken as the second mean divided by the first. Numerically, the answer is 1.0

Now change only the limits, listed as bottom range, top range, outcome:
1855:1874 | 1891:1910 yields 1.02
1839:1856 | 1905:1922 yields 0.96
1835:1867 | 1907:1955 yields 0.96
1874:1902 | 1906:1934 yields 0.97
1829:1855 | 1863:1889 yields 0.98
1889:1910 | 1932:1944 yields 0.93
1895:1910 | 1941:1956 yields 0.96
